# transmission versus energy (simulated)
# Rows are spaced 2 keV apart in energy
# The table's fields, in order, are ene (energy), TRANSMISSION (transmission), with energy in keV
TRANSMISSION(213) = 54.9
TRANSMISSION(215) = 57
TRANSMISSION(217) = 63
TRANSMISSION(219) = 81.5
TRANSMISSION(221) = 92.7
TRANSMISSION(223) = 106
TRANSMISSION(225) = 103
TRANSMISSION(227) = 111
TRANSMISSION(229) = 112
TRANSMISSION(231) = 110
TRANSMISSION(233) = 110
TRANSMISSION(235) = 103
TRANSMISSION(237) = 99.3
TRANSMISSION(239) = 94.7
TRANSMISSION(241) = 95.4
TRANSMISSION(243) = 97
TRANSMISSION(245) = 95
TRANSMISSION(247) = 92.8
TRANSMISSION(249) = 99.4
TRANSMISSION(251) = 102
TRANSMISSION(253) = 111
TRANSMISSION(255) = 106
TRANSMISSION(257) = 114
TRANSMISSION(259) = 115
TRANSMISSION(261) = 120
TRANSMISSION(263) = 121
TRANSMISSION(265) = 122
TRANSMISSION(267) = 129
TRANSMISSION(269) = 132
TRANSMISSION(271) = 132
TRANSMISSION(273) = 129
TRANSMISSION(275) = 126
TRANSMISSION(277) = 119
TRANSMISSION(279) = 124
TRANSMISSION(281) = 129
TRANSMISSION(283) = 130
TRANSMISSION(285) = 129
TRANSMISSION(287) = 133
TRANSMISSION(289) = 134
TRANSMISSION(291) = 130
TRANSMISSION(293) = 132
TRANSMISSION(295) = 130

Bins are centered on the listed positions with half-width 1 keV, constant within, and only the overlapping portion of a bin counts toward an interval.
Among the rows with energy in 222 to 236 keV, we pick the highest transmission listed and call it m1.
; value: 112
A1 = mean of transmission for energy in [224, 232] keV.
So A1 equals 109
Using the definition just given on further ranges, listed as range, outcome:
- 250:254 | 106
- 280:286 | 129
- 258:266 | 120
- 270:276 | 129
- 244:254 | 100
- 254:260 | 112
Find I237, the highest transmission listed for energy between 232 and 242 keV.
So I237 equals 110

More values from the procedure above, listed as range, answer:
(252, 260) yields 115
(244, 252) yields 102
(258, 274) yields 132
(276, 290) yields 134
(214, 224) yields 106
